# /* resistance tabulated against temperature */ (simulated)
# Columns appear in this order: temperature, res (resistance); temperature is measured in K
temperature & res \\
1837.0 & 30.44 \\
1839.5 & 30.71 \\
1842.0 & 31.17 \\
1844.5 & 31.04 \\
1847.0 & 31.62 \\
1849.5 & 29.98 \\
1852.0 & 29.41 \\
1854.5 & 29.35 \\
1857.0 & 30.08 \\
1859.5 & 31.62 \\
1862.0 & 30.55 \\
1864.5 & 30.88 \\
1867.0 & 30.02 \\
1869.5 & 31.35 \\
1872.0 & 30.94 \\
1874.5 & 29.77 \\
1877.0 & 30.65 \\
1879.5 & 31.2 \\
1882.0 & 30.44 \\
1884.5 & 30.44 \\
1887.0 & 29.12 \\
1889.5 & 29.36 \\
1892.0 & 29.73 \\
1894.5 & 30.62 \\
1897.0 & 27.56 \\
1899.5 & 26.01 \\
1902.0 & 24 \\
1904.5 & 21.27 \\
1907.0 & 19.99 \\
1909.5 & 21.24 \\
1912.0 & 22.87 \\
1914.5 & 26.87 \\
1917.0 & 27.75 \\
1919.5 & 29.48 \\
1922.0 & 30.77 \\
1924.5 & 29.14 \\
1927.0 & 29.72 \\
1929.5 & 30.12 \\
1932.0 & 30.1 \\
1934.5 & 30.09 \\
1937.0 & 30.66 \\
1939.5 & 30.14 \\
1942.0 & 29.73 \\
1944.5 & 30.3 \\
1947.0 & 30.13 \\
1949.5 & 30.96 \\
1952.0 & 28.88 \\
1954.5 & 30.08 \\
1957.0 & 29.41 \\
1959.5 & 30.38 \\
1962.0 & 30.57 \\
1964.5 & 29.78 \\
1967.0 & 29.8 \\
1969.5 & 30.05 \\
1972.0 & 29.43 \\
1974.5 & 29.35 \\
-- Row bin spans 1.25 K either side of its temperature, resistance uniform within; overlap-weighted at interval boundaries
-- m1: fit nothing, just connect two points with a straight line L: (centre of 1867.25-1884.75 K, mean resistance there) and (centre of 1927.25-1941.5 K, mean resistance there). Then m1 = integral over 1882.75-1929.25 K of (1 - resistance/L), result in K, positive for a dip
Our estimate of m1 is 5.1 K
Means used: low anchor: 30.7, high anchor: 30.2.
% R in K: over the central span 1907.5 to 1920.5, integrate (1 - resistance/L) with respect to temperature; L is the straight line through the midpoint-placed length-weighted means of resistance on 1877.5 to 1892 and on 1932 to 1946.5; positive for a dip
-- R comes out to 2.1 K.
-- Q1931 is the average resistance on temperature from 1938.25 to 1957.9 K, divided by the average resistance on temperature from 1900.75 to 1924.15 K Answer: 1.19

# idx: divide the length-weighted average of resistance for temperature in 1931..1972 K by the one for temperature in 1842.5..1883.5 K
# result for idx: 1.0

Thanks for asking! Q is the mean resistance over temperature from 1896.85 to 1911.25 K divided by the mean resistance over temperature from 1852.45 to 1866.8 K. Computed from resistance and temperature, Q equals 0.8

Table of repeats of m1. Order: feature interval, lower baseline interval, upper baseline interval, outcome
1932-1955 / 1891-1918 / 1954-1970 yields -1.34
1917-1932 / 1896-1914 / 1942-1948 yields -1.71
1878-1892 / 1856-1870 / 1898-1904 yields -1.49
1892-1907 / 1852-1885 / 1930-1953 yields 2.29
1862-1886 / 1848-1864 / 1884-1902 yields -0.98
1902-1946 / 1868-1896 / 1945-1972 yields 3.73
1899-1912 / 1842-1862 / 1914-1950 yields 3.32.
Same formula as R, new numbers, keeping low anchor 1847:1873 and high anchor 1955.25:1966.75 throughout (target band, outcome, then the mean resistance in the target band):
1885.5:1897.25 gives 0.3 K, 29.4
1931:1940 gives 0.0 K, 30.3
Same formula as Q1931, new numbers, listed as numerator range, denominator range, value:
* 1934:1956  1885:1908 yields 1.13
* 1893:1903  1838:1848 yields 0.87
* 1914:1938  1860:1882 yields 0.96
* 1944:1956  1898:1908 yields 1.31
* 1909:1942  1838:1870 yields 0.94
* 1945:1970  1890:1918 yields 1.18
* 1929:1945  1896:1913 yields 1.30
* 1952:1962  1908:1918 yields 1.22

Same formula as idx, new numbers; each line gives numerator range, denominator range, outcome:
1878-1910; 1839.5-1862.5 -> 0.89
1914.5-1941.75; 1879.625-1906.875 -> 1.07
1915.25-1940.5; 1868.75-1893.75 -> 0.98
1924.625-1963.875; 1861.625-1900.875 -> 1.01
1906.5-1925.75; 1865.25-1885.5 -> 0.86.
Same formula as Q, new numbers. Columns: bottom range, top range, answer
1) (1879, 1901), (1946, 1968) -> 1.03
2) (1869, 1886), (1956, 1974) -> 0.98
